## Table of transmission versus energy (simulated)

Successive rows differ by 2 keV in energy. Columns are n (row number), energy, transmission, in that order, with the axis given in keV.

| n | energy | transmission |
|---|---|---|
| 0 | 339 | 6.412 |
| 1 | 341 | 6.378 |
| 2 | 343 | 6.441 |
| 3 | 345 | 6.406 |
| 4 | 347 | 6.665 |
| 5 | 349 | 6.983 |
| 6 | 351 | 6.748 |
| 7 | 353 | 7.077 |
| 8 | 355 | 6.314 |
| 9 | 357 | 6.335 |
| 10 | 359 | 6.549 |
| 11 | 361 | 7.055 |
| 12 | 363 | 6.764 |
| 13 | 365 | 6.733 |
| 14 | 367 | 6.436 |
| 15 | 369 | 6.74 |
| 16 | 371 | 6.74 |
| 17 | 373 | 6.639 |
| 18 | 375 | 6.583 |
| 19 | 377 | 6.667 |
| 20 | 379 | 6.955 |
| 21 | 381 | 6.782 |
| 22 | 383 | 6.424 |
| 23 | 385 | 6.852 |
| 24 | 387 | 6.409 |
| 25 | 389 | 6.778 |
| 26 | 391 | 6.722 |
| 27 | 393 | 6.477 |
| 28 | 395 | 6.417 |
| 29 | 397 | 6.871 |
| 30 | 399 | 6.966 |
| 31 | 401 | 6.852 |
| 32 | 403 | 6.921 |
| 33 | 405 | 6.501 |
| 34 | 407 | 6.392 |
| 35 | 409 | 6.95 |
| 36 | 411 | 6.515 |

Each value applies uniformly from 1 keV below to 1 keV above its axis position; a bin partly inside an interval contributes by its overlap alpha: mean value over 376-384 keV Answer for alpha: 6.71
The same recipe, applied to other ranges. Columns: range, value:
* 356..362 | 6.65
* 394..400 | 6.75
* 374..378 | 6.62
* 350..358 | 6.62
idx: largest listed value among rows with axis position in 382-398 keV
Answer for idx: 6.871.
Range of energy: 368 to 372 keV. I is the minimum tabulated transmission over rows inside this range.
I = 6.74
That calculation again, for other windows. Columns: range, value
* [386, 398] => 6.409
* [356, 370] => 6.335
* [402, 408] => 6.392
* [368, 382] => 6.583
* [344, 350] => 6.406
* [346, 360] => 6.314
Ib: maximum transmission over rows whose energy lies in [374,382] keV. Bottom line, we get 6.955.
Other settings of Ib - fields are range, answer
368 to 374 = 6.74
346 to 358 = 7.077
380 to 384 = 6.782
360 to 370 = 7.055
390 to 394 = 6.722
